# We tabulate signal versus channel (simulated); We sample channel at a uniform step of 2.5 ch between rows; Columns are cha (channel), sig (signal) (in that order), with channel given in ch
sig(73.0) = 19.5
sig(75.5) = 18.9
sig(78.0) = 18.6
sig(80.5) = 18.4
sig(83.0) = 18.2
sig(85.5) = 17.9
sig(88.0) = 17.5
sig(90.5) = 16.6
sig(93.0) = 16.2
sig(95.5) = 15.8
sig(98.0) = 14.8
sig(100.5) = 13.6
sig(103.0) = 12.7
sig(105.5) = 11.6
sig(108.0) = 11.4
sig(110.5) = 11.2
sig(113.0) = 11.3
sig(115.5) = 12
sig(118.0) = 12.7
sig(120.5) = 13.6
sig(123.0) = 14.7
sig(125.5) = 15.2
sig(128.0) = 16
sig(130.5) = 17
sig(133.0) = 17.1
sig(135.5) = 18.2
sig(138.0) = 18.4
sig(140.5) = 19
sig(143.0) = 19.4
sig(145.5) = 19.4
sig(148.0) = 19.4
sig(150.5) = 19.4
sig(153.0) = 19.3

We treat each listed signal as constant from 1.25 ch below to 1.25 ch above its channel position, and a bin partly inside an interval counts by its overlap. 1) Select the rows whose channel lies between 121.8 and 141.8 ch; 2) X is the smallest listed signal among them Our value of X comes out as 14.7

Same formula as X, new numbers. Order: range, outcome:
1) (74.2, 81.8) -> 18.4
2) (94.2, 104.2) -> 12.7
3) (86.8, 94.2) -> 16.2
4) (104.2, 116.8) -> 11.2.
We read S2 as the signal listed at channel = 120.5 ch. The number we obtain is 13.6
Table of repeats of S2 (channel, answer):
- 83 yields 18.2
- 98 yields 14.8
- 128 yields 16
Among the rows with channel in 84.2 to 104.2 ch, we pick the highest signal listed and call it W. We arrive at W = 17.9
